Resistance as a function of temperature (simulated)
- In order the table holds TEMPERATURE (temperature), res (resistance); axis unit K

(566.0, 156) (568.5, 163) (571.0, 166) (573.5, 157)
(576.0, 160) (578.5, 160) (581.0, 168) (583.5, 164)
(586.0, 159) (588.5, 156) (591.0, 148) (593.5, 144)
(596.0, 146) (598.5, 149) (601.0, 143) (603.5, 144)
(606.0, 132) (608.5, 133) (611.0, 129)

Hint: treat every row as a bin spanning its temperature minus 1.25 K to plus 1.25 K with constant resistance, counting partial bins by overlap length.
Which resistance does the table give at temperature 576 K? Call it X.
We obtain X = 160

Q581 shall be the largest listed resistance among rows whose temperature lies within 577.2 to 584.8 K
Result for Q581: 168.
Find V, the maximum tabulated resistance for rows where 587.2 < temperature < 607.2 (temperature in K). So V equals 156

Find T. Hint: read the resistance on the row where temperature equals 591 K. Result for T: 148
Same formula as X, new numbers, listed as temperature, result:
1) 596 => 146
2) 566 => 156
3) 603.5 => 144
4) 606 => 132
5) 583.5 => 164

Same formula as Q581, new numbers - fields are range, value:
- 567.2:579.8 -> 166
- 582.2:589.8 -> 164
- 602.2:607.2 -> 144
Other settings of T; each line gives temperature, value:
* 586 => 159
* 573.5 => 157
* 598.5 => 149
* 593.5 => 144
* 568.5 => 163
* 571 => 166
